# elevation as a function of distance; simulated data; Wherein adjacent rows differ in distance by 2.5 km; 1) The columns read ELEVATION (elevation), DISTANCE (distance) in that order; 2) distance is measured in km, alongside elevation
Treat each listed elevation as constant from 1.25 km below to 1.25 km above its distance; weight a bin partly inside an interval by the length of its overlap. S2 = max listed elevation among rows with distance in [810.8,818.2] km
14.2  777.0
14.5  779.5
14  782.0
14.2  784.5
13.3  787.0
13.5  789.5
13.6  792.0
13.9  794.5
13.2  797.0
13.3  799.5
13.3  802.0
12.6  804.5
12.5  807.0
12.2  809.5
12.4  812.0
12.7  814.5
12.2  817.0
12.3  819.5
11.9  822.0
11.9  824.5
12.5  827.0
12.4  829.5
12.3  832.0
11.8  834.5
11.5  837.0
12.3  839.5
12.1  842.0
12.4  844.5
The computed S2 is 12.7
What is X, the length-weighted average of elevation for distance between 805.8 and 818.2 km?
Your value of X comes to 12.4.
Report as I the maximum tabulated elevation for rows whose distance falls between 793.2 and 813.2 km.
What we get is 13.9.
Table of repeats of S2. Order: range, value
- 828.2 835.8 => 12.4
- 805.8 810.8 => 12.5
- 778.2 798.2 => 14.5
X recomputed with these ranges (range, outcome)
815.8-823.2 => 12.1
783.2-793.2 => 13.7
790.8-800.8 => 13.5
